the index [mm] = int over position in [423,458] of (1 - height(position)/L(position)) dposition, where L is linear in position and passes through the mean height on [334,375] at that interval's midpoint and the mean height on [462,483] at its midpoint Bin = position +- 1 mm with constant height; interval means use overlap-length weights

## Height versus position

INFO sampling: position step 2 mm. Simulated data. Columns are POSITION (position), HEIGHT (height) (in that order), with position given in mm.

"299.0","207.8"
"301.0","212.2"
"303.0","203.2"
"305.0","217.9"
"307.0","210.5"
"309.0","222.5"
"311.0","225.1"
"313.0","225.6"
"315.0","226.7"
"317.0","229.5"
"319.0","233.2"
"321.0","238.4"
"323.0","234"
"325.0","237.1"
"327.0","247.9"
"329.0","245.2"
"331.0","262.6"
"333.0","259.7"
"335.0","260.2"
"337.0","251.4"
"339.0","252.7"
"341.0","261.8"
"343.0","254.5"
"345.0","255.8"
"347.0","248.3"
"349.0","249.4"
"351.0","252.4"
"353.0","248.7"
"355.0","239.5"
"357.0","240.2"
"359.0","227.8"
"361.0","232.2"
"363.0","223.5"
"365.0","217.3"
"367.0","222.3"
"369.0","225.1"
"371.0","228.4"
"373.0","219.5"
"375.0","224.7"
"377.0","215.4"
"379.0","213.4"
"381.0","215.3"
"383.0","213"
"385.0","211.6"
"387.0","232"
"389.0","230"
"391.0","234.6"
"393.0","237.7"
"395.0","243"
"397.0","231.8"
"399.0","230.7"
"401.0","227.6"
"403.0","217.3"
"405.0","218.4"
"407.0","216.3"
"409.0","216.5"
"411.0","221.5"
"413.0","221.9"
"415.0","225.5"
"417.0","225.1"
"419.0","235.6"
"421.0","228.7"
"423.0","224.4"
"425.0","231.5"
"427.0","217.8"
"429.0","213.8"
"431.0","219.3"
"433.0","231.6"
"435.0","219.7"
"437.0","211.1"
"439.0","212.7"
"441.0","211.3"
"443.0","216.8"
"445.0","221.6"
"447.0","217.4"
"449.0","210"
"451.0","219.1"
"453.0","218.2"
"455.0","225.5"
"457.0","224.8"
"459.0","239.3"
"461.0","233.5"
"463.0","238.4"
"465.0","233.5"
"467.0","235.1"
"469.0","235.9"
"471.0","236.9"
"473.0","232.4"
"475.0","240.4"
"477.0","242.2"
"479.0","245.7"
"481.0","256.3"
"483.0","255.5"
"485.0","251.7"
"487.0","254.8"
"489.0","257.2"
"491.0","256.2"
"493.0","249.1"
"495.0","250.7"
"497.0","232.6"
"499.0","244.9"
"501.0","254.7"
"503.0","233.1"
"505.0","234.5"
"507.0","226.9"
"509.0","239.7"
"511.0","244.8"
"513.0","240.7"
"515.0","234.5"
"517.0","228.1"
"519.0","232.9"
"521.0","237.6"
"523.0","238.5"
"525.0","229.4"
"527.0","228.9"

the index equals 3.09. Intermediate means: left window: 240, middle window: 219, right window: 240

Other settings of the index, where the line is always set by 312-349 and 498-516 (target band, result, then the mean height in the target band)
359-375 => 1.3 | 224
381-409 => 2.0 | 226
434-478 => 2.7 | 226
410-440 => 2.4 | 223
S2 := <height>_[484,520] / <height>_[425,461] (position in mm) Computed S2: 1.1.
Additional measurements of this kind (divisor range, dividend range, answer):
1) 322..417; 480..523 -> 1.04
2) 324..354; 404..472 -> 0.89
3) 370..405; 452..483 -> 1.05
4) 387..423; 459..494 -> 1.07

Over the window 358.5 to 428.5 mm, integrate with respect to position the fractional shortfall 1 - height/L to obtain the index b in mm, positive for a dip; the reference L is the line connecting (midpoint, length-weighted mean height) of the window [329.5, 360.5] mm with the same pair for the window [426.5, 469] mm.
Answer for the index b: 3.8 mm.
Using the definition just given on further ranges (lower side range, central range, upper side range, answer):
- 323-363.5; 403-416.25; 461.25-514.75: 1.4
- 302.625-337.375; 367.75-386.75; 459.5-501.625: 1.6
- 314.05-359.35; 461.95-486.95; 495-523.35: -0.3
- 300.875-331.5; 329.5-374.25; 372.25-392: -3.5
